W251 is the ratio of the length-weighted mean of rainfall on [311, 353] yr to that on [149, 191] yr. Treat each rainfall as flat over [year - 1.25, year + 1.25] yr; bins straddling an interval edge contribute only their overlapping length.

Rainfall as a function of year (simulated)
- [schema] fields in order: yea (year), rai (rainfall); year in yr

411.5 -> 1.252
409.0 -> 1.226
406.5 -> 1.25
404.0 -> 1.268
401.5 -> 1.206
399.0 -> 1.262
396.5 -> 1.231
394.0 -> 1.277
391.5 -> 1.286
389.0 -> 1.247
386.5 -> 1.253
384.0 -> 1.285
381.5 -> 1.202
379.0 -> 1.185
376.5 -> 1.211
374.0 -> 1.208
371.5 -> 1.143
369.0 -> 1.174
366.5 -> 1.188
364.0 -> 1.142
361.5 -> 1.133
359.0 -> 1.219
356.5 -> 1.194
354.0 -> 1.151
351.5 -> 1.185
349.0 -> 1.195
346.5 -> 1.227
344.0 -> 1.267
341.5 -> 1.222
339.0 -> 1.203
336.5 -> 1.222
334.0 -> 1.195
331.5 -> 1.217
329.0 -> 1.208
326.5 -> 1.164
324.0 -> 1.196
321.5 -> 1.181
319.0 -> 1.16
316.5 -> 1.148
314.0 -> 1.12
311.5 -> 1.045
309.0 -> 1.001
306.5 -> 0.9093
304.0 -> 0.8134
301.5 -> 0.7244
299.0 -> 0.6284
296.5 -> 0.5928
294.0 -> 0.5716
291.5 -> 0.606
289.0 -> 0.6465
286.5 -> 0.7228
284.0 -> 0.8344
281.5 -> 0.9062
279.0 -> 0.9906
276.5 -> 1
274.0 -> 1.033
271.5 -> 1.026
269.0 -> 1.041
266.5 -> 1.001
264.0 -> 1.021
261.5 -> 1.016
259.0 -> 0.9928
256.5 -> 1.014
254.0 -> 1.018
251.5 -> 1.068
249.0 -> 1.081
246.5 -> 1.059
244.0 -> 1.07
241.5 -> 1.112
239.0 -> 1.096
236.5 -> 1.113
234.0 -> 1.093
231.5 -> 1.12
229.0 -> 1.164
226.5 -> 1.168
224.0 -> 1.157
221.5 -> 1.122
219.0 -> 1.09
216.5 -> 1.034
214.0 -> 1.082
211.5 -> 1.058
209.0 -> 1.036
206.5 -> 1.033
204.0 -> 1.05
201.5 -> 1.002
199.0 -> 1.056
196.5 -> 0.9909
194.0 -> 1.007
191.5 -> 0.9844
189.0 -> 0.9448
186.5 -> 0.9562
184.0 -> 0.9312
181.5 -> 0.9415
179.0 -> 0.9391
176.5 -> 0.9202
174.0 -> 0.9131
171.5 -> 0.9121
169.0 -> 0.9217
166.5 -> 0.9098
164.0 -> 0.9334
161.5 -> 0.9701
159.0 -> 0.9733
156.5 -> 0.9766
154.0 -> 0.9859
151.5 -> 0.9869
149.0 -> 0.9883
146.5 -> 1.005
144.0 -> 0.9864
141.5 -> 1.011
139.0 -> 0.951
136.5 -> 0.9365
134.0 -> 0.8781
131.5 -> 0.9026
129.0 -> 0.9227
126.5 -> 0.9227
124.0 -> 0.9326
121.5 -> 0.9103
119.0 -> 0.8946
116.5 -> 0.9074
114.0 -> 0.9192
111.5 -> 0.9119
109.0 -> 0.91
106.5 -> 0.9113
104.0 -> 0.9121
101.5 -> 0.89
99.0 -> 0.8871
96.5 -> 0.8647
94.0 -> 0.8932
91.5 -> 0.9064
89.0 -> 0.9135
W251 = 1.3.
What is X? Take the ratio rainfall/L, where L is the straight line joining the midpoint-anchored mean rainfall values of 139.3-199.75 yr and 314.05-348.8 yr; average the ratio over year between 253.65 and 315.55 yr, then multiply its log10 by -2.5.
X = 0.26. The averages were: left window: 0.963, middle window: 0.89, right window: 1.2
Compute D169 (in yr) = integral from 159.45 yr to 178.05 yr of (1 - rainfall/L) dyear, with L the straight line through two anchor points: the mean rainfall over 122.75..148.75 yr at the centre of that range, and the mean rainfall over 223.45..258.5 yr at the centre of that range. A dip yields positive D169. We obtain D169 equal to 1.20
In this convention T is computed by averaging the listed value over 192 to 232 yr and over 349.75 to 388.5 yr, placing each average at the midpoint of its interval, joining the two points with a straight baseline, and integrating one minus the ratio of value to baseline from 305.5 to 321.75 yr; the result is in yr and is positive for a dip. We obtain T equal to 1.0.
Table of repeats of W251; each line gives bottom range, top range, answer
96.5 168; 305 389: 1.26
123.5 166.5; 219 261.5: 1.14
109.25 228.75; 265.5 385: 1.08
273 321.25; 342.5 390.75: 1.38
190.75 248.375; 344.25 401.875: 1.13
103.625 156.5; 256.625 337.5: 1.03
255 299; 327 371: 1.36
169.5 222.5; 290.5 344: 1.02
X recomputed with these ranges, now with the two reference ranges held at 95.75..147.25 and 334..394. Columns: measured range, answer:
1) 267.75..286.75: 0.16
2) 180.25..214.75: 0.01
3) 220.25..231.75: -0.10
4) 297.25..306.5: 0.46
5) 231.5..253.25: -0.02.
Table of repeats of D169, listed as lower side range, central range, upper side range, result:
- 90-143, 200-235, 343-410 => -1.87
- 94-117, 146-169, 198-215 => 0.20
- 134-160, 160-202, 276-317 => -0.55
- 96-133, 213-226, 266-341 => -2.17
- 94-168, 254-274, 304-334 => 0.81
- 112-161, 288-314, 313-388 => 8.36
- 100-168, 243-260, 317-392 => 0.54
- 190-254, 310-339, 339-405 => 0.01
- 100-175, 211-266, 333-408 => -1.19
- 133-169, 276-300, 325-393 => 8.08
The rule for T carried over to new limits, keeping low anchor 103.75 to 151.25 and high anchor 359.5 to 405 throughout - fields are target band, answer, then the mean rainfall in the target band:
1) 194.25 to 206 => -0.1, 1.02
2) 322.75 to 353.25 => -1.0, 1.21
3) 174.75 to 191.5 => 0.9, 0.941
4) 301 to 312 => 2.3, 0.901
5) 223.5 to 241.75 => -1.3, 1.13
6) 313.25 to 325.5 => -0.2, 1.16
